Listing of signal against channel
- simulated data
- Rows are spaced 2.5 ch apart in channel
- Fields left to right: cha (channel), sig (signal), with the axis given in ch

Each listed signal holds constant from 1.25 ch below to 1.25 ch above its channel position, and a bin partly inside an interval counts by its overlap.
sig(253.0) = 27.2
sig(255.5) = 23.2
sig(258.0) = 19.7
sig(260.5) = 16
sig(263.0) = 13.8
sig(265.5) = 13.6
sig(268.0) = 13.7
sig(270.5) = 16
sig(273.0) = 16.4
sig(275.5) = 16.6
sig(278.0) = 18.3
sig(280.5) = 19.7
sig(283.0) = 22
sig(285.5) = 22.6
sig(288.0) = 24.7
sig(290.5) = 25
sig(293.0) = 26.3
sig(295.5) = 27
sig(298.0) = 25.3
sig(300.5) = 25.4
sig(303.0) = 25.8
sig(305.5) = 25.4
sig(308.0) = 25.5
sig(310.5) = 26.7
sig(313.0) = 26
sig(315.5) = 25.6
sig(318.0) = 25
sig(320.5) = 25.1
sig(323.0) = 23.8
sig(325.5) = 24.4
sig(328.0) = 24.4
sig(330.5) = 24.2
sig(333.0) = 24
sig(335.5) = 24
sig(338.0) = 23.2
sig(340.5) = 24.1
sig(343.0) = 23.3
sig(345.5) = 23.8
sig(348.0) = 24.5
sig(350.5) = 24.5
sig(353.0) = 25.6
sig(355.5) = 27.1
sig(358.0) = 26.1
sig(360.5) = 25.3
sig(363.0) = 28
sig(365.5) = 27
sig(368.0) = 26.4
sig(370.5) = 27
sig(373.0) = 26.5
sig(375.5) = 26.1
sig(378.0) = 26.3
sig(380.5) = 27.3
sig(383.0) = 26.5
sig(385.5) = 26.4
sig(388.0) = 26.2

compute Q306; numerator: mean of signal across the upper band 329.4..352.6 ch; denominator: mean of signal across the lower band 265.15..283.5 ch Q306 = 1.41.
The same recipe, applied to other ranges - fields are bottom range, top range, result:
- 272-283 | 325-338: 1.32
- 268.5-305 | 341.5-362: 1.13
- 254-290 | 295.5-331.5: 1.36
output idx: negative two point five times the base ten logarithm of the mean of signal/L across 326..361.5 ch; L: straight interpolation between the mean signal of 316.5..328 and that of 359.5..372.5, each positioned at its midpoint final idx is 0.05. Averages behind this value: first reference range 24.6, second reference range 26.8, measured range 24.6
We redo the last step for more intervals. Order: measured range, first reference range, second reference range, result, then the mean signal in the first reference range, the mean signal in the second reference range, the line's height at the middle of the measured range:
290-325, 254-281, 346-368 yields -0.22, 17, 26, 21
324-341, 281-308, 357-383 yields 0.07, 24.8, 26.6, 25.7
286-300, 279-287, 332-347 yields -0.17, 21.4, 23.7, 21.8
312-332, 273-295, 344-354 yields -0.06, 21.8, 24.5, 23.4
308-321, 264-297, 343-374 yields -0.14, 20.1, 25.9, 22.6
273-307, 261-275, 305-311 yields -0.11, 14.9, 25.8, 20.9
